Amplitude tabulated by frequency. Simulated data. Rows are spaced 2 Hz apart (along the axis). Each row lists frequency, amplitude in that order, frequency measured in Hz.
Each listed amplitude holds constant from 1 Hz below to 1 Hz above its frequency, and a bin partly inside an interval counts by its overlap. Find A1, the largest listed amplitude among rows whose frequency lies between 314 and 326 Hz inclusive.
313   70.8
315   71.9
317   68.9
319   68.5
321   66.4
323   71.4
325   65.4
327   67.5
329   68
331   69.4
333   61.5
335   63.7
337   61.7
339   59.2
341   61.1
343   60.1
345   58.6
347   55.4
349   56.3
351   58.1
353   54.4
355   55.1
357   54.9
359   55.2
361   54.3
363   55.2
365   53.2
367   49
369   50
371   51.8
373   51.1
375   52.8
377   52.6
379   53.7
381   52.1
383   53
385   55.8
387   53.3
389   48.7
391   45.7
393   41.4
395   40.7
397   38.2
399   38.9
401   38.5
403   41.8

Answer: 71.9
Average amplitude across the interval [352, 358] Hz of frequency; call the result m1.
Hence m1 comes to 54.8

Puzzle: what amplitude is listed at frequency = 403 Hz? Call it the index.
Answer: 41.8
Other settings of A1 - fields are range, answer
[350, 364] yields 58.1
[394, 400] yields 40.7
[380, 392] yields 55.8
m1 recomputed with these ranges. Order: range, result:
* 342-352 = 57.7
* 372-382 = 52.5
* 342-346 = 59.4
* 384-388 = 54.5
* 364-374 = 51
